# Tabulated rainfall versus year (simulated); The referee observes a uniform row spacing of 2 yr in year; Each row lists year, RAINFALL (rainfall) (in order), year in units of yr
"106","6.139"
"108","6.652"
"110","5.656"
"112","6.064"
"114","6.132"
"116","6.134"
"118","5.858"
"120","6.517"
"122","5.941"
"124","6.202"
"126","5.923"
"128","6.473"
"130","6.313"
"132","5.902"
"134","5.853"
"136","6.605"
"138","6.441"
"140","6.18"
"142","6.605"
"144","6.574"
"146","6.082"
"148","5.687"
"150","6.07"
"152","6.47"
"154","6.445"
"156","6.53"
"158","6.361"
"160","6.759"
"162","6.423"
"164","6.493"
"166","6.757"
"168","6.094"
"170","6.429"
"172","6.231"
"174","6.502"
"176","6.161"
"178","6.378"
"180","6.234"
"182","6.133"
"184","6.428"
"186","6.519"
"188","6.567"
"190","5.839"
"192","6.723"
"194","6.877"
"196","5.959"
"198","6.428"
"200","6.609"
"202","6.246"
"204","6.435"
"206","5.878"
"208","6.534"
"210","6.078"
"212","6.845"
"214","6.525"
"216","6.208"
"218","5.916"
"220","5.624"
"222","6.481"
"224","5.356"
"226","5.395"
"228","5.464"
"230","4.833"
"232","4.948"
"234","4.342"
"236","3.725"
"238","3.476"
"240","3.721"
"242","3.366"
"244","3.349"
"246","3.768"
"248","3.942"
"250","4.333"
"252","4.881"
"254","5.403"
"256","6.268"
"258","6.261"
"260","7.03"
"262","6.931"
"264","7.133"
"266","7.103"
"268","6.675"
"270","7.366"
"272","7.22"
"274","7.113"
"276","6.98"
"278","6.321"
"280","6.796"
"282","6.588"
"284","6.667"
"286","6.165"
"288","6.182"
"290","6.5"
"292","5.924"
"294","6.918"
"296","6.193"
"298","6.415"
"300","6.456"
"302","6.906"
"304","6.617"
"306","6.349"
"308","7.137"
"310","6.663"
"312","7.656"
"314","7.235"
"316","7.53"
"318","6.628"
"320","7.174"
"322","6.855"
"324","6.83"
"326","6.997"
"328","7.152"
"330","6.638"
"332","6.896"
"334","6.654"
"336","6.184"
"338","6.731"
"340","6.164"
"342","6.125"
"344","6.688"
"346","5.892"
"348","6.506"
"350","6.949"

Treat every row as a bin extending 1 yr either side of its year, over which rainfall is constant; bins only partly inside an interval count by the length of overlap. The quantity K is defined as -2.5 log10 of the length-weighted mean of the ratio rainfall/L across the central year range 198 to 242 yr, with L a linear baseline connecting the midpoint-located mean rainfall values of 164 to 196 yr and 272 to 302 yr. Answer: 0.17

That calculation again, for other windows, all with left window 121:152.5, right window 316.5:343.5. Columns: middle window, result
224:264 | 0.31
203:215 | 0.00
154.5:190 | -0.02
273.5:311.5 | 0.01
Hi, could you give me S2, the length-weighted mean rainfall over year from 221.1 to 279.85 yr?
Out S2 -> 5.51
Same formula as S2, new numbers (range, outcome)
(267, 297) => 6.64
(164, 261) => 5.71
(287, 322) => 6.74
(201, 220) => 6.26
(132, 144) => 6.32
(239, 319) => 6.22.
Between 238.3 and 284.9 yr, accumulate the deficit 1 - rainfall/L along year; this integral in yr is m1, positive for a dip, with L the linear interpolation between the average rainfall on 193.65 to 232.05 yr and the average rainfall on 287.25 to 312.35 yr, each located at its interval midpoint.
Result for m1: 3.8 yr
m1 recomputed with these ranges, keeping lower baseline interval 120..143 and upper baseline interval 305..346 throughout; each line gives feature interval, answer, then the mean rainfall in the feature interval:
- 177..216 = 0.3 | 6.38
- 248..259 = 2.2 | 5.29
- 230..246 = 6.4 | 3.9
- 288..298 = 0.5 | 6.37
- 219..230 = 1.5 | 5.59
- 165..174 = -0.1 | 6.39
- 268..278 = -0.6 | 7.04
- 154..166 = -0.4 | 6.53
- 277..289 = 0.4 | 6.45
